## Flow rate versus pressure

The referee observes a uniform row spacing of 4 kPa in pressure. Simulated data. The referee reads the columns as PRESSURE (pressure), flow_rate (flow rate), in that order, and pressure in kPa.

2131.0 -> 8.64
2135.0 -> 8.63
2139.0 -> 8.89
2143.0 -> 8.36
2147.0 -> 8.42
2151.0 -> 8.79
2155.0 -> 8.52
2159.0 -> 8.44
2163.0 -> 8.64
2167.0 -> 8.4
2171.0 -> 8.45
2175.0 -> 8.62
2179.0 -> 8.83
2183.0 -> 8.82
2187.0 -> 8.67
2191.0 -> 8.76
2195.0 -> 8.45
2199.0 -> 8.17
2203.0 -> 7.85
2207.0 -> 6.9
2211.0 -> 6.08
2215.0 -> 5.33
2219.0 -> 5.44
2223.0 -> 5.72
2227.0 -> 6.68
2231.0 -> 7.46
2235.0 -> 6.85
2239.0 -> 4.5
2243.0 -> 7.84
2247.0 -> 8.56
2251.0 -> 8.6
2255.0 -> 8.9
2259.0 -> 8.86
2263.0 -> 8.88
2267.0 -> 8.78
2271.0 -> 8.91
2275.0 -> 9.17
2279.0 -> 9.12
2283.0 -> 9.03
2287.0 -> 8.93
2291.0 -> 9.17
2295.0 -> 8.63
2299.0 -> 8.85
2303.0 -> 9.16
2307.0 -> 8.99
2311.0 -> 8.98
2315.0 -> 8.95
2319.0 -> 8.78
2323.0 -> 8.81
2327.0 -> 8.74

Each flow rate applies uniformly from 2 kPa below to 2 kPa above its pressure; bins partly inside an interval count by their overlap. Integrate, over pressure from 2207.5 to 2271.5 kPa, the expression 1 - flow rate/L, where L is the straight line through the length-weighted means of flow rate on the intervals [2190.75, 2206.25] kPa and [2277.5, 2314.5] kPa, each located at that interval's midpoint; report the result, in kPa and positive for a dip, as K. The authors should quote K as 9.2 kPa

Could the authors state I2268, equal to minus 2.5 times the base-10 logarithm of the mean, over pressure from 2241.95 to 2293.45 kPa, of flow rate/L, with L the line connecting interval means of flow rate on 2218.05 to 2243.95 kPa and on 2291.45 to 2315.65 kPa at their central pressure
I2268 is -0.160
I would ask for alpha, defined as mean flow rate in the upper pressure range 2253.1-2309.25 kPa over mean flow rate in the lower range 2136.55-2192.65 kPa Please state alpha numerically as 1.0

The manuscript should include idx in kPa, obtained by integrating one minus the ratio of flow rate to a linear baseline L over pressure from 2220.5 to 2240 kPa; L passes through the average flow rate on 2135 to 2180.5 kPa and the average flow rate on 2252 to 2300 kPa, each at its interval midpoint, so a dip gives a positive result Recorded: 5.5 kPa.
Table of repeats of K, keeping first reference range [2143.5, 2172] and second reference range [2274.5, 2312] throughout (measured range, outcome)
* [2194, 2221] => 5.77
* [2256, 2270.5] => 0.06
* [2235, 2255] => 3.07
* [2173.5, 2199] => -0.10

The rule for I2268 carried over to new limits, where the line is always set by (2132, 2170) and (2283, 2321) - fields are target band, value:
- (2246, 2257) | 0.01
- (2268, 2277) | -0.02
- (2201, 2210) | 0.20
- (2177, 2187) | -0.02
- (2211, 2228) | 0.45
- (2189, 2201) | 0.03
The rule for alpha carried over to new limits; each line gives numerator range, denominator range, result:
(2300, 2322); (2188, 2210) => 1.12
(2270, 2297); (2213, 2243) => 1.47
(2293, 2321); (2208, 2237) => 1.43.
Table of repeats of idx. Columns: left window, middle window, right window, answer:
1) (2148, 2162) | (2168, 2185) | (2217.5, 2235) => -1.6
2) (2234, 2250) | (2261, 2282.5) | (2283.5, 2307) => -2.3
